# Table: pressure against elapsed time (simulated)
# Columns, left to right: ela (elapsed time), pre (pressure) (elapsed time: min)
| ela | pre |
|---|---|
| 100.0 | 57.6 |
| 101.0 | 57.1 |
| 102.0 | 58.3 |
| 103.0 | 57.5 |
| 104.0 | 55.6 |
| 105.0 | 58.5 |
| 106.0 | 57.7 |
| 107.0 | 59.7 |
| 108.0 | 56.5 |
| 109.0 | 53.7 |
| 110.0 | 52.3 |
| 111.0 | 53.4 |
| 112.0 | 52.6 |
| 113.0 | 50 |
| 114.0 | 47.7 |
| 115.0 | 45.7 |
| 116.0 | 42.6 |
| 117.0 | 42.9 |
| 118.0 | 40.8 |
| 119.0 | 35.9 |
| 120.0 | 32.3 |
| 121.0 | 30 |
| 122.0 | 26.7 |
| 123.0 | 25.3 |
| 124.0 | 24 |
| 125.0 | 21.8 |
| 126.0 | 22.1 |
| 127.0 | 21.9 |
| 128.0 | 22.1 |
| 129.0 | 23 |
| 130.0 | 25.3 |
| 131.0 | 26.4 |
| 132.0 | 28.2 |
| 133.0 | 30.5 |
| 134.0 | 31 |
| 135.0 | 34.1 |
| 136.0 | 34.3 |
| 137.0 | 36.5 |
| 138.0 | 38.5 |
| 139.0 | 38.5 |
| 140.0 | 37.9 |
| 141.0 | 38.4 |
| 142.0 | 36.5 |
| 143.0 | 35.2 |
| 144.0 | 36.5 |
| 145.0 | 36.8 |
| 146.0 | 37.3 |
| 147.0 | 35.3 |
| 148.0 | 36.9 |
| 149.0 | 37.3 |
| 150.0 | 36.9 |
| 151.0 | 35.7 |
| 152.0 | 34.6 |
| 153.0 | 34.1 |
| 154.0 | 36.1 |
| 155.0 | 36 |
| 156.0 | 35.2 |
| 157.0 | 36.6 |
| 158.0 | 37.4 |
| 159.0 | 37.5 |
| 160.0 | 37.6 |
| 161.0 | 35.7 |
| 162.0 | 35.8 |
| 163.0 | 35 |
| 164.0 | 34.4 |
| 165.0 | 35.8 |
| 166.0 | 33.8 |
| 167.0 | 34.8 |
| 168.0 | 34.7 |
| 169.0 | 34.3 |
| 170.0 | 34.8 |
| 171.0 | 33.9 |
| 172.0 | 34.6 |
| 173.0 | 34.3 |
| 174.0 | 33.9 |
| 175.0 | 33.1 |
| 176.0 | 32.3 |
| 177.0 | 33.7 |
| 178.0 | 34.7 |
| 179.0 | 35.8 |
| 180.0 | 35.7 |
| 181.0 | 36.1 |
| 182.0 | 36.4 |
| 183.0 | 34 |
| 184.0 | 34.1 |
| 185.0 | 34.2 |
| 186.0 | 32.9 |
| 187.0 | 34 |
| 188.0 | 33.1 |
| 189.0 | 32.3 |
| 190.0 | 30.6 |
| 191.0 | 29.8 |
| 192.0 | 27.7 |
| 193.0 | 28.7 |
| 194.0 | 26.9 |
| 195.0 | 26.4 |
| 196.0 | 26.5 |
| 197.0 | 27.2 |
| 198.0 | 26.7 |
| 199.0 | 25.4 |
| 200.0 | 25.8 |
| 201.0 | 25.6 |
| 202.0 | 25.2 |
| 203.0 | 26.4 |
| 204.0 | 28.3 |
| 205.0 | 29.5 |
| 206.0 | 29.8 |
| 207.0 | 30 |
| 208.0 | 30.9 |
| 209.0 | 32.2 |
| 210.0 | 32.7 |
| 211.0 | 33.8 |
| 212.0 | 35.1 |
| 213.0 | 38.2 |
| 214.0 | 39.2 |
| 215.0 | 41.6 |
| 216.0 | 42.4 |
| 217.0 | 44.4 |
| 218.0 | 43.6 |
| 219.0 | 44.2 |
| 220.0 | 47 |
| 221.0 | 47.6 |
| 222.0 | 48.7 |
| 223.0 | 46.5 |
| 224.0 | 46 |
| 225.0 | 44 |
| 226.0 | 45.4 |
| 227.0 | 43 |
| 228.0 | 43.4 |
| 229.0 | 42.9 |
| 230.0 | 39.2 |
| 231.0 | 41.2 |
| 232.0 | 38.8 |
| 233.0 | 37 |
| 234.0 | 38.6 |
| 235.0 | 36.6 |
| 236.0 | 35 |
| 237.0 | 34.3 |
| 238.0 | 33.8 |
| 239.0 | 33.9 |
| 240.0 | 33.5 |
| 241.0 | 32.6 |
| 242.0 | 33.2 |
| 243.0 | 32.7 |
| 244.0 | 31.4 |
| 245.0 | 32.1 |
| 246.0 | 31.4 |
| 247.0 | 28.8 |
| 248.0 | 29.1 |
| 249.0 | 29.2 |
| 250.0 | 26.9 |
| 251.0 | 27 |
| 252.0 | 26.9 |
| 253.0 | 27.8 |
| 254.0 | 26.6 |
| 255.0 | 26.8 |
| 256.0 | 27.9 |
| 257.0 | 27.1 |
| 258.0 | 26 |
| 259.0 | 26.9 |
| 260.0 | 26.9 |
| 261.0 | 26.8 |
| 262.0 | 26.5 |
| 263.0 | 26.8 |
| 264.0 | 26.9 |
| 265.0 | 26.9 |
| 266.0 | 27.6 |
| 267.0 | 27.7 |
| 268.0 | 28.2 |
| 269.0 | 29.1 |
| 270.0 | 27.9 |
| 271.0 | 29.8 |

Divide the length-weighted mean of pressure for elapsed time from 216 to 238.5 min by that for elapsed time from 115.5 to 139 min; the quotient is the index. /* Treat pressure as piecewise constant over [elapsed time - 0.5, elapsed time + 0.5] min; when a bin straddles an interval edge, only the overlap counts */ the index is 1.4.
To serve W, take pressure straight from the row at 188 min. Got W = 33.1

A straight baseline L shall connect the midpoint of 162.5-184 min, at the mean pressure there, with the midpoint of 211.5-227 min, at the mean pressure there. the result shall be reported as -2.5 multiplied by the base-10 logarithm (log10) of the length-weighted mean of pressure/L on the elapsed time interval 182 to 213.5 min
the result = 0.28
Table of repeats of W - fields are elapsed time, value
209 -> 32.2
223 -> 46.5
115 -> 45.7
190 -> 30.6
